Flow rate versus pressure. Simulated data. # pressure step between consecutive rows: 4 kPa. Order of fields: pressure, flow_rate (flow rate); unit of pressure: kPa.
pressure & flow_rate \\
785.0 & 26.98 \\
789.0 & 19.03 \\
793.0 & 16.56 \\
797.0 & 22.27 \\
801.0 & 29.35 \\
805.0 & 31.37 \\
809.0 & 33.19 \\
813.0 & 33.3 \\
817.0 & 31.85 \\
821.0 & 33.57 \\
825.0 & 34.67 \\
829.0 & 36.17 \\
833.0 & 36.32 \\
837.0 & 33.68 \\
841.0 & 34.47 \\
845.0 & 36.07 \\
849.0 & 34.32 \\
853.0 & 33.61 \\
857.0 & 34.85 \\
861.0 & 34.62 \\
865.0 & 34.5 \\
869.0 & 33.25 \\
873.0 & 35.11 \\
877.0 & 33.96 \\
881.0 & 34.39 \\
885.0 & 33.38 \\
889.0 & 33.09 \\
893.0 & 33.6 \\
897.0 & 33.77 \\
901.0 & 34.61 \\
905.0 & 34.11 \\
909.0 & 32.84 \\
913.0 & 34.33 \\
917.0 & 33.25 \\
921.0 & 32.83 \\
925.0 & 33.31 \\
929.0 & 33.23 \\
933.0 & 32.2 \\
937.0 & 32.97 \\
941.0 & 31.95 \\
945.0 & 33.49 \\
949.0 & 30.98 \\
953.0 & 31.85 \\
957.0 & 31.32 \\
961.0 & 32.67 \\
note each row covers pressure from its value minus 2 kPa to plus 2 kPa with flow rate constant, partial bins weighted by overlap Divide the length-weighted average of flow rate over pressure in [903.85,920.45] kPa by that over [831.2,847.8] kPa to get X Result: 0.96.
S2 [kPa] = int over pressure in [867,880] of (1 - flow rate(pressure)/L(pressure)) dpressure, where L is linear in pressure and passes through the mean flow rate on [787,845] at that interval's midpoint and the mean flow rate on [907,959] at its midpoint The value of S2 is -1.0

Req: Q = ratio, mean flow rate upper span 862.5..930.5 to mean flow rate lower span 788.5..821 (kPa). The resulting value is 1.2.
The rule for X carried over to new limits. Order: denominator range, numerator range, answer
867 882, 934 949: 0.95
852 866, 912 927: 0.97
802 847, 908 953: 0.97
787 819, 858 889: 1.26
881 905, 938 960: 0.95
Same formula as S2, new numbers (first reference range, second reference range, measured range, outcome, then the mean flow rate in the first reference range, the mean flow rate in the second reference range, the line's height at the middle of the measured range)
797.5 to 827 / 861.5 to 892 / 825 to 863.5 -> -2.26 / 32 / 34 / 33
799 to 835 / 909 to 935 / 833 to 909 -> -2.23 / 33.3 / 33.2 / 33.2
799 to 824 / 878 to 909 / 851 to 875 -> -0.81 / 32.2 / 33.8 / 33.2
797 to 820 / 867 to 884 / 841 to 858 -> -0.90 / 31.1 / 34.1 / 32.9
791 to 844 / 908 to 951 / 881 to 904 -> -1.00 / 31.4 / 32.9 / 32.4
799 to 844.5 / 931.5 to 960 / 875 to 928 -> -1.65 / 33.5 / 32.1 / 32.6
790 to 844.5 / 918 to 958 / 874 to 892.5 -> -1.09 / 31.2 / 32.5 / 31.9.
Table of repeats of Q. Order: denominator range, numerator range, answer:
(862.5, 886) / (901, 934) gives 0.98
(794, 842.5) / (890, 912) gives 1.05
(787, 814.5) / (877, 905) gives 1.29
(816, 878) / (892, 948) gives 0.96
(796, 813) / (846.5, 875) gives 1.15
